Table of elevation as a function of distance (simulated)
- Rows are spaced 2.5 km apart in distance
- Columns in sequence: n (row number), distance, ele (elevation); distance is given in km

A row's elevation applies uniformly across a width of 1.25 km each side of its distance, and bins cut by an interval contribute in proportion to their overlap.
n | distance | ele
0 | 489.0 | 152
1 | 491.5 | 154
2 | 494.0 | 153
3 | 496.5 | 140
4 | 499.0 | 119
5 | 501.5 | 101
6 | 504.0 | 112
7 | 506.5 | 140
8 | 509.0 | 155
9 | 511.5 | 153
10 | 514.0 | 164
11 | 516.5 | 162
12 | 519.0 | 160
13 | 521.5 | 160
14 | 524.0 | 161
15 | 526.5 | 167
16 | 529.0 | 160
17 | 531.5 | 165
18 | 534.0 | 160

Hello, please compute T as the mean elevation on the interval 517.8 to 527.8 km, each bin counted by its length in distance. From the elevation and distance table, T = 162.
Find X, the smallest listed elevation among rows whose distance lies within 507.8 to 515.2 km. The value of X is 153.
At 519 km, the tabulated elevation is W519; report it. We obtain 160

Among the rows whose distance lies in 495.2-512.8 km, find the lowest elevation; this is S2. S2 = 101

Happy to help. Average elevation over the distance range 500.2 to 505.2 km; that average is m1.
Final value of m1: 107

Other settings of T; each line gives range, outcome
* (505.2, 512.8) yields 149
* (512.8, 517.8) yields 163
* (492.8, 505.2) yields 125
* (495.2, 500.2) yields 130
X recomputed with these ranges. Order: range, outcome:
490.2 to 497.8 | 140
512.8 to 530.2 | 160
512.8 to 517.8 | 162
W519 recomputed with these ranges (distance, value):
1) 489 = 152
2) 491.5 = 154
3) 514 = 164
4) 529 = 160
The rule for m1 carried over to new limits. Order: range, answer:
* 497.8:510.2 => 125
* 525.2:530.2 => 164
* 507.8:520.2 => 159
